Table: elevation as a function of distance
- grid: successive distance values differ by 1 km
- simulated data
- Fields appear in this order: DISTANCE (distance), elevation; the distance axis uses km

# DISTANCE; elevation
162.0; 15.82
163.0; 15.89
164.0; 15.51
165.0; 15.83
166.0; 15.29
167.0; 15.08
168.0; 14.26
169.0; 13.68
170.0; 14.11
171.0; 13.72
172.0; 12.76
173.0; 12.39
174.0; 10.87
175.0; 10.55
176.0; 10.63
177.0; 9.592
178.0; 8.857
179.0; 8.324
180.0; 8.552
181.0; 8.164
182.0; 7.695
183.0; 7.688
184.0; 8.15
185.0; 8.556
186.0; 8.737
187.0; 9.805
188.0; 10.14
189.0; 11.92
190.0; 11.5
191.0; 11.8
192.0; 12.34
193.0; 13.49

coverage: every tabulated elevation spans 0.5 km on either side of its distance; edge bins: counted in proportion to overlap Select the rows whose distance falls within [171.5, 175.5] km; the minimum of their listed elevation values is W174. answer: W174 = 10.55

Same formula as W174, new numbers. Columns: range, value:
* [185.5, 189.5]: 8.737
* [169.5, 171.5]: 13.72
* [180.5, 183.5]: 7.688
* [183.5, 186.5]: 8.15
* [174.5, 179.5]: 8.324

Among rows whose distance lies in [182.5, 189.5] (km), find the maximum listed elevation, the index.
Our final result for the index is 11.92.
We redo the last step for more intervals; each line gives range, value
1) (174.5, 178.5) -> 10.63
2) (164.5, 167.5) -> 15.83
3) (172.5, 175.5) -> 12.39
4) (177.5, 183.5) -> 8.857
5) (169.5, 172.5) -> 14.11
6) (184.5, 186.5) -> 8.737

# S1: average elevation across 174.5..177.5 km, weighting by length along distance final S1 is 10.3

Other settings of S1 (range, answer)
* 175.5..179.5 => 9.35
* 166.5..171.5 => 14.2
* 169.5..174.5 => 12.8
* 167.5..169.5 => 14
